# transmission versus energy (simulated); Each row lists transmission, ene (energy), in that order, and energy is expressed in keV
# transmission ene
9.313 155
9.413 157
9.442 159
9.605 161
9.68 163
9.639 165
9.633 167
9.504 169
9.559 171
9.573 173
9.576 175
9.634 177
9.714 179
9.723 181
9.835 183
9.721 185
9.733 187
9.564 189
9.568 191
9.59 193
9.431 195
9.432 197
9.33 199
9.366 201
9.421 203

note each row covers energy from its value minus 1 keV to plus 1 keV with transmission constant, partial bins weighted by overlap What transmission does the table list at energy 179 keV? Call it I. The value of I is 9.714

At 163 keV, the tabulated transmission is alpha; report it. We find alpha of 9.68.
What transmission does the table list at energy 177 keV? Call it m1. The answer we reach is 9.634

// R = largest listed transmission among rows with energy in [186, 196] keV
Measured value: 9.733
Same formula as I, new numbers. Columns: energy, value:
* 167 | 9.633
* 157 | 9.413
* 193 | 9.59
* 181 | 9.723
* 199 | 9.33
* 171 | 9.559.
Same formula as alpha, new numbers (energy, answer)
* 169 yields 9.504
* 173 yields 9.573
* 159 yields 9.442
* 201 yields 9.366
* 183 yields 9.835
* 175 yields 9.576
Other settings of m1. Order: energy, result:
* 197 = 9.432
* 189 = 9.564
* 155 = 9.313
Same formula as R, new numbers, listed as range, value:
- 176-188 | 9.835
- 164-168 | 9.639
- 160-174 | 9.68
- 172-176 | 9.576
